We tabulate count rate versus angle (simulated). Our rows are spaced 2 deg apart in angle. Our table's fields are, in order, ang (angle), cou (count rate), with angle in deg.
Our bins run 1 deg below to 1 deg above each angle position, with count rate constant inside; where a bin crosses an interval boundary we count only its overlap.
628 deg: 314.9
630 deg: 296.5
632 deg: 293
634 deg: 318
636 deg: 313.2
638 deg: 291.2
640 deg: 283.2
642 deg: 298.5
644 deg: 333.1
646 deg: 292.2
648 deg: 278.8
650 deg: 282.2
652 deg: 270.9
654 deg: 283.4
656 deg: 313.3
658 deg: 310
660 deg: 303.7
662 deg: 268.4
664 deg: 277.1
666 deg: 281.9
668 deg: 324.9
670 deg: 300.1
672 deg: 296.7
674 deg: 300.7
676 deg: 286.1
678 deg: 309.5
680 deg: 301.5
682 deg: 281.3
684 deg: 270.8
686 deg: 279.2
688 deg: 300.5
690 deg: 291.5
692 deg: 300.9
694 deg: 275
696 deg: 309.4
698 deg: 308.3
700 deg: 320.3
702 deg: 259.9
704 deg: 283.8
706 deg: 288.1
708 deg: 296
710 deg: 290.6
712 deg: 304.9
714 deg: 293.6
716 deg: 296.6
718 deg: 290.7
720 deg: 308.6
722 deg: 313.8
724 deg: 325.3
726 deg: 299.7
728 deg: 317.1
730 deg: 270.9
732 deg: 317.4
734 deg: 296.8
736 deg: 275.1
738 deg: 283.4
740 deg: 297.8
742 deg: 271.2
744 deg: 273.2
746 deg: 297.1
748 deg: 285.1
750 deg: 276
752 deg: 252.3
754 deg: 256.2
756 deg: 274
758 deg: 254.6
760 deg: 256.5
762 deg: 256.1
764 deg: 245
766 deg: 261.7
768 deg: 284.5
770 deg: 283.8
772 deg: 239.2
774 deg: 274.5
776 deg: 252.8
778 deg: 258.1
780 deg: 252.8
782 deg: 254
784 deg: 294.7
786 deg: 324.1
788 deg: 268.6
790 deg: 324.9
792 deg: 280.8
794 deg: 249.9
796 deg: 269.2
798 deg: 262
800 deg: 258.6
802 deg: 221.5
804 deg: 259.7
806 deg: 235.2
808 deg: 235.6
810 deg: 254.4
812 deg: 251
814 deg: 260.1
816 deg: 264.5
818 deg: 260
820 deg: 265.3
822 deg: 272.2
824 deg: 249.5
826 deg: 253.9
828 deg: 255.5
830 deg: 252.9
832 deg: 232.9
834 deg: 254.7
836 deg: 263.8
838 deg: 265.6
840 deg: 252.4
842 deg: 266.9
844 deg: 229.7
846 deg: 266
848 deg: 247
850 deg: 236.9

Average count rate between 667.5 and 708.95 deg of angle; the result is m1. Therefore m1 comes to 294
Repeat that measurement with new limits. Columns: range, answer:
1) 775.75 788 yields 274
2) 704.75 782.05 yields 280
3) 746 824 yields 264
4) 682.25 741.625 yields 295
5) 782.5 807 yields 270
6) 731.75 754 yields 282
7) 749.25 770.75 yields 263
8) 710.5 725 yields 304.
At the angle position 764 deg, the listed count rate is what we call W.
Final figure 245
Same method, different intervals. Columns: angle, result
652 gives 270.9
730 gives 270.9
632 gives 293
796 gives 269.2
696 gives 309.4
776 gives 252.8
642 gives 298.5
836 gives 263.8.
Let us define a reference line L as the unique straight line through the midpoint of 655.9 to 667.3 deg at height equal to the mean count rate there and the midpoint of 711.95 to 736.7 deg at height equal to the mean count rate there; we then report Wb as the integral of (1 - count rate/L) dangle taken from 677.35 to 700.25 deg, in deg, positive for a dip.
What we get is 0.1 deg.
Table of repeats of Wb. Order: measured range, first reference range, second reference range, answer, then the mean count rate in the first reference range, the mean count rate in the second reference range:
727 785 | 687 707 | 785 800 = 2.7 deg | 294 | 281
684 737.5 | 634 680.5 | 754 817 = -2.6 deg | 296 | 263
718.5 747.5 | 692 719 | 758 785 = -1.6 deg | 294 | 262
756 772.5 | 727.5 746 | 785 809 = 1.0 deg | 289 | 266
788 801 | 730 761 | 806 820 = -0.7 deg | 278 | 254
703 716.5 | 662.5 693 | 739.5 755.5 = -0.4 deg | 293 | 275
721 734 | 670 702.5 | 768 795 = -1.0 deg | 294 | 274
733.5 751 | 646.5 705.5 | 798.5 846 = -0.6 deg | 292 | 253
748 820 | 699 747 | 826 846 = 2.4 deg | 295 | 253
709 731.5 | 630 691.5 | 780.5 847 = -1.6 deg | 295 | 261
